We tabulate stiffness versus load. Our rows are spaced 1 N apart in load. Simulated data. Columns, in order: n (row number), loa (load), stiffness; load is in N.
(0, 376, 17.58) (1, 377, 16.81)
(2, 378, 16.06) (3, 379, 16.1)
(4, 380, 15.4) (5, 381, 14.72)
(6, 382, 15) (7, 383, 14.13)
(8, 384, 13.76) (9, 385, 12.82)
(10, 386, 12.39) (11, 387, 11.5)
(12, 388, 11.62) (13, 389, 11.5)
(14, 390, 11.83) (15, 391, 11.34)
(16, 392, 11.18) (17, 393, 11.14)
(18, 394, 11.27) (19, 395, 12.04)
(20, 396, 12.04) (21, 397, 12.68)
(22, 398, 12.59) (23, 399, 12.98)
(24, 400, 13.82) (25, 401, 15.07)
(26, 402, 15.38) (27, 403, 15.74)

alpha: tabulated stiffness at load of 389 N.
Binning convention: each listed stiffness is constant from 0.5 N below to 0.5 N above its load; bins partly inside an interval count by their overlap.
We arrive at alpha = 11.5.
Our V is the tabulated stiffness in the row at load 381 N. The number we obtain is 14.72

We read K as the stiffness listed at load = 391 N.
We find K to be 11.34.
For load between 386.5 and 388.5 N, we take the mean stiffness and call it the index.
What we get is 11.6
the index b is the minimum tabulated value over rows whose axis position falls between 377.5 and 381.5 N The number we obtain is 14.72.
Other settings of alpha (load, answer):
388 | 11.62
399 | 12.98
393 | 11.14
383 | 14.13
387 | 11.5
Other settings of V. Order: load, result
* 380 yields 15.4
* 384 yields 13.76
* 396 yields 12.04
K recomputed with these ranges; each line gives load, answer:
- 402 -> 15.38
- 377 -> 16.81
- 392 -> 11.18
